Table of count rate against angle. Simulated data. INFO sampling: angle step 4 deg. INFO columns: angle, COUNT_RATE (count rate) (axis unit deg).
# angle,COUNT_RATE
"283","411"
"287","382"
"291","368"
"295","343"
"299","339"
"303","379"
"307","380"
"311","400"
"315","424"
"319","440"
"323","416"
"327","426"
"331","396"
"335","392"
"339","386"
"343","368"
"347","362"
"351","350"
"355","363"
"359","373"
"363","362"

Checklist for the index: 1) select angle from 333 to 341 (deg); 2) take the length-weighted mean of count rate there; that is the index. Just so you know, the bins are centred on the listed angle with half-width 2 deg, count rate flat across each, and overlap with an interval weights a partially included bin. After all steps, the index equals 389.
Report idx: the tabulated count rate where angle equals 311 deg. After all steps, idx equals 400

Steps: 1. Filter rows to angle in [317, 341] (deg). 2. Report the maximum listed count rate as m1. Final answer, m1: 440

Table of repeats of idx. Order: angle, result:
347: 362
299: 339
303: 379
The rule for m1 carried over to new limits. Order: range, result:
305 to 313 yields 400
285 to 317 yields 424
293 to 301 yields 343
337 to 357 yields 386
